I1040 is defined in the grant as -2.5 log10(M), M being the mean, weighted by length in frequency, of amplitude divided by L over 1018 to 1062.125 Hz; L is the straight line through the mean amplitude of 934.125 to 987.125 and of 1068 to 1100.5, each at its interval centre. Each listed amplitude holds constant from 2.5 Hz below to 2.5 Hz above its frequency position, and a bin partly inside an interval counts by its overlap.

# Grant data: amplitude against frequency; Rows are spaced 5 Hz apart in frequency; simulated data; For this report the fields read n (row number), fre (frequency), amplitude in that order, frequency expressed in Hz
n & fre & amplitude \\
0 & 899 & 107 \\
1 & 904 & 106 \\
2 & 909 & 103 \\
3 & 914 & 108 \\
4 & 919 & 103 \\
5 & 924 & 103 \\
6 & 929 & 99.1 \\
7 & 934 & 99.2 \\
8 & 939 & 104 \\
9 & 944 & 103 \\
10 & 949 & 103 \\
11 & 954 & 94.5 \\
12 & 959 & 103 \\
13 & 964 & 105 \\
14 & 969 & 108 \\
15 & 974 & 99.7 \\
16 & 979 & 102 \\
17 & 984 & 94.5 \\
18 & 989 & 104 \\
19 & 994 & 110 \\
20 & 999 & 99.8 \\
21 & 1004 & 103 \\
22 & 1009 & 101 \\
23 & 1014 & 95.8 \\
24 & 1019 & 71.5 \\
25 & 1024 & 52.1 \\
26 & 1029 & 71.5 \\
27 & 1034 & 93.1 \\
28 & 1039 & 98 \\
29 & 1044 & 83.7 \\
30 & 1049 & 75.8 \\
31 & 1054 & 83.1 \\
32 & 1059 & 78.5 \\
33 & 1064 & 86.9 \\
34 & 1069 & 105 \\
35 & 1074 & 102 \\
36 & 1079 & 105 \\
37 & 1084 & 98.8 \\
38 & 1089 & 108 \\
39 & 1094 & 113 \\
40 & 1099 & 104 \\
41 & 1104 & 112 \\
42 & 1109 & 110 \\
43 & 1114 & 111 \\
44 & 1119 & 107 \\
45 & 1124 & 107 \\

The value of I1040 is 0.30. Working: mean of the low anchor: 102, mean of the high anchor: 105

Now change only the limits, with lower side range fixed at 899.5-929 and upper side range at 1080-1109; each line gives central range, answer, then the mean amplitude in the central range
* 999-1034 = 0.25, 84.5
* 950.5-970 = 0.03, 102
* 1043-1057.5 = 0.31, 80.4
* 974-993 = 0.05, 101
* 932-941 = 0.03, 102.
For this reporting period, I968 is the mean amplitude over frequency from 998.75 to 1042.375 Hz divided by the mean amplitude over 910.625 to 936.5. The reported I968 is 0.85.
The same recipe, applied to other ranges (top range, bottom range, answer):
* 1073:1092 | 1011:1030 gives 1.41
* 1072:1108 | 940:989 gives 1.05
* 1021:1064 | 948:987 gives 0.79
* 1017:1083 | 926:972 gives 0.84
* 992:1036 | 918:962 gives 0.87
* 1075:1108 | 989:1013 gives 1.04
